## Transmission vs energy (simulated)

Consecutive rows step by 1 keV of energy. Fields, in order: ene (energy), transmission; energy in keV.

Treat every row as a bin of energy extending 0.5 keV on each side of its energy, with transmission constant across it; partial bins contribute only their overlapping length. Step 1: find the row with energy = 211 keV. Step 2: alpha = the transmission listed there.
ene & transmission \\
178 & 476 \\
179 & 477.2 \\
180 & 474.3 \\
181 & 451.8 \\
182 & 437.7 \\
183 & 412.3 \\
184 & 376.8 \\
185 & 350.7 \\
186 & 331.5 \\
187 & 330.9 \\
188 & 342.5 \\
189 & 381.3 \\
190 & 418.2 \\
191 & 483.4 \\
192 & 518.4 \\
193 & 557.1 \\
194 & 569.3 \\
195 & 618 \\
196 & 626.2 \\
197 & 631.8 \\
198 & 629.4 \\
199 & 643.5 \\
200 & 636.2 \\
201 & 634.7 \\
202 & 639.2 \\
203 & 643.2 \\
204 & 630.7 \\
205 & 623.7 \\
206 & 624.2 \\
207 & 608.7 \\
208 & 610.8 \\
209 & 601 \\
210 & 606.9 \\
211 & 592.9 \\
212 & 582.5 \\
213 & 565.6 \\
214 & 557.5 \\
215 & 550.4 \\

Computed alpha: 592.9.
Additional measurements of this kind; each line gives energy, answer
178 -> 476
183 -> 412.3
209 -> 601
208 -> 610.8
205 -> 623.7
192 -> 518.4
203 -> 643.2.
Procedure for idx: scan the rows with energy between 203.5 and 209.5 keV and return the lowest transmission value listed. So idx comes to 601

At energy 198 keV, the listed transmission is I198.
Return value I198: 629.4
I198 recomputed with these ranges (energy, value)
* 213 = 565.6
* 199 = 643.5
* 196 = 626.2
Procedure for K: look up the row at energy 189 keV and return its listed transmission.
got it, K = 381.3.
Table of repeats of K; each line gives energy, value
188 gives 342.5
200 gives 636.2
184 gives 376.8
